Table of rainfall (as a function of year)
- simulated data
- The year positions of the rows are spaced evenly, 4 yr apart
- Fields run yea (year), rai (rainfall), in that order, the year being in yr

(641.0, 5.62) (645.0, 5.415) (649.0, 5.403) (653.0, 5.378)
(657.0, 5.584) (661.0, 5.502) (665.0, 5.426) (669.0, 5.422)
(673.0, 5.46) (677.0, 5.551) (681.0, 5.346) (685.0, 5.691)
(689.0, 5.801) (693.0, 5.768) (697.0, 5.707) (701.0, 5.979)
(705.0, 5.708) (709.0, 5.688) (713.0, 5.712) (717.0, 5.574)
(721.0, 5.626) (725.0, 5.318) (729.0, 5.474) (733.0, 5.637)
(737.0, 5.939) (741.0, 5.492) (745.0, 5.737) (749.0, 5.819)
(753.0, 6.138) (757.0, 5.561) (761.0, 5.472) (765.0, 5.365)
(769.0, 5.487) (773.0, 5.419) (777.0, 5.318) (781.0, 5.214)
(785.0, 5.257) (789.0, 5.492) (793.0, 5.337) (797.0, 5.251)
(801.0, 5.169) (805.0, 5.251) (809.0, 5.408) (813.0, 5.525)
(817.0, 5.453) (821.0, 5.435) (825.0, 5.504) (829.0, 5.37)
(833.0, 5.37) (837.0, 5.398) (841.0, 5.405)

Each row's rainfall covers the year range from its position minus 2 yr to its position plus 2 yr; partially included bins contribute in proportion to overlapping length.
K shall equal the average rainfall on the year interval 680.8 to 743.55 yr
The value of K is 5.66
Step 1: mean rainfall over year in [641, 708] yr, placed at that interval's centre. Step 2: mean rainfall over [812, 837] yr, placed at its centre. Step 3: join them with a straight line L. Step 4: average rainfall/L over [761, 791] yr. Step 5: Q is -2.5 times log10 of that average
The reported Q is 0.022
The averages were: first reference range 5.57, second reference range 5.44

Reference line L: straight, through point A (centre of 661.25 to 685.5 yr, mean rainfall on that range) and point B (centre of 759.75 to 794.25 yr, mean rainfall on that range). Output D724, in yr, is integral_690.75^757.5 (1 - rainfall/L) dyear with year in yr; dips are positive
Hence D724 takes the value -3.4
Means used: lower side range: 5.47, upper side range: 5.37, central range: 5.7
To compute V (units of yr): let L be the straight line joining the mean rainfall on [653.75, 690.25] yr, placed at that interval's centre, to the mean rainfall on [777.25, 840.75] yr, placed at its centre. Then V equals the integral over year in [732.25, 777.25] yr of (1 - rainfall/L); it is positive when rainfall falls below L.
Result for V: -1.67 yr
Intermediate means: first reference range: 5.52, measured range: 5.63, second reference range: 5.36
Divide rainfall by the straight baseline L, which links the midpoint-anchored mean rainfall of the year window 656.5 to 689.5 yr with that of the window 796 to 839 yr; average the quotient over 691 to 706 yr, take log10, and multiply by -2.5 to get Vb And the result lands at -0.058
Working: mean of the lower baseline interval 5.52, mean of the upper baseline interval 5.38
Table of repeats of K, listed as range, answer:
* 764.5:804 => 5.33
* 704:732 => 5.58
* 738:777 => 5.6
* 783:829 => 5.37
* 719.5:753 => 5.66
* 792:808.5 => 5.26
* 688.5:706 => 5.8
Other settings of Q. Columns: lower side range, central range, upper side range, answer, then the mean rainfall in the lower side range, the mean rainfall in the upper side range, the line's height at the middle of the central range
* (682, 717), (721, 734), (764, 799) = 0.02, 5.73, 5.35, 5.6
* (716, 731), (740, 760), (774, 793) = -0.06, 5.49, 5.33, 5.42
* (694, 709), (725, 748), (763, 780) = -0.01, 5.78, 5.39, 5.58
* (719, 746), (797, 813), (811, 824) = 0.04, 5.6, 5.47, 5.49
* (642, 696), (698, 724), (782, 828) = -0.04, 5.52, 5.37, 5.48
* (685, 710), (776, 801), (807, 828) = 0.05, 5.77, 5.46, 5.54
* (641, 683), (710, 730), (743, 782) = -0.01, 5.46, 5.56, 5.52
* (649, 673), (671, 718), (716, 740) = -0.03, 5.46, 5.59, 5.52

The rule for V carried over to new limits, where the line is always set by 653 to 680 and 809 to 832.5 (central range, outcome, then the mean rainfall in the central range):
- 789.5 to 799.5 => 0.2 yr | 5.32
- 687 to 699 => -0.6 yr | 5.76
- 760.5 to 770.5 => 0.0 yr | 5.43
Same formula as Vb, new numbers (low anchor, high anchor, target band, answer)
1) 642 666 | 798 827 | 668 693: -0.024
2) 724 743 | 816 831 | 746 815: 0.013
